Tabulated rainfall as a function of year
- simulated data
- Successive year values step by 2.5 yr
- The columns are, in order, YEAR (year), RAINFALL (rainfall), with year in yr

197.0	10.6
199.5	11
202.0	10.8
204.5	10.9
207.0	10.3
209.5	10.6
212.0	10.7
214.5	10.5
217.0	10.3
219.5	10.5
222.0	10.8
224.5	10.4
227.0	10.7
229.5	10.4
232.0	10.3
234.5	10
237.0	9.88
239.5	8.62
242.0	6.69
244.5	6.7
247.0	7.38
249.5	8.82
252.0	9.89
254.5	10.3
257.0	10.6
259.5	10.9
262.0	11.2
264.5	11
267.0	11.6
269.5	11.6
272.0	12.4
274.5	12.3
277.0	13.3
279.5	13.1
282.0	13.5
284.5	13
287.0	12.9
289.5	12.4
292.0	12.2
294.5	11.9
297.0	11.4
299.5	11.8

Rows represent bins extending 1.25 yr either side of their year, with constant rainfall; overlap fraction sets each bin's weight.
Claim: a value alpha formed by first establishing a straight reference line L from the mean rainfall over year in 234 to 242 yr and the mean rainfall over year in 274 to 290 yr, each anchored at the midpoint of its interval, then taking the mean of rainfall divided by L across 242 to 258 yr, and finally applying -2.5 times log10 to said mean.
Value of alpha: 0.16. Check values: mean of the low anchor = 9.01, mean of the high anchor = 13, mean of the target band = 8.75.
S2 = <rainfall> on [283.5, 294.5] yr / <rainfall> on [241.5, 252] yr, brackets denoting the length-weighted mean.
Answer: 1.62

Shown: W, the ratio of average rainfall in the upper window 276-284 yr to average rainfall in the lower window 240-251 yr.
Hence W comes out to 1.76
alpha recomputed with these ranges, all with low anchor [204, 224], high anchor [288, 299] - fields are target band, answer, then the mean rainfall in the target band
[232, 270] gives 0.16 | 9.66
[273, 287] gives -0.11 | 13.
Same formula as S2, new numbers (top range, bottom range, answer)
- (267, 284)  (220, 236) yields 1.21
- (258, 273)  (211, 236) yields 1.09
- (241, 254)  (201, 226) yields 0.76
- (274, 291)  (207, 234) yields 1.23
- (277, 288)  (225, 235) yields 1.27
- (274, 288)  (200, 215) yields 1.23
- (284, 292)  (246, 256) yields 1.38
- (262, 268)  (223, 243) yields 1.16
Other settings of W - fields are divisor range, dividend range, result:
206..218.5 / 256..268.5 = 1.06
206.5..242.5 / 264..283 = 1.23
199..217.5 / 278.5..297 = 1.19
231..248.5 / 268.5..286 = 1.50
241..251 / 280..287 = 1.76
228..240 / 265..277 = 1.21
